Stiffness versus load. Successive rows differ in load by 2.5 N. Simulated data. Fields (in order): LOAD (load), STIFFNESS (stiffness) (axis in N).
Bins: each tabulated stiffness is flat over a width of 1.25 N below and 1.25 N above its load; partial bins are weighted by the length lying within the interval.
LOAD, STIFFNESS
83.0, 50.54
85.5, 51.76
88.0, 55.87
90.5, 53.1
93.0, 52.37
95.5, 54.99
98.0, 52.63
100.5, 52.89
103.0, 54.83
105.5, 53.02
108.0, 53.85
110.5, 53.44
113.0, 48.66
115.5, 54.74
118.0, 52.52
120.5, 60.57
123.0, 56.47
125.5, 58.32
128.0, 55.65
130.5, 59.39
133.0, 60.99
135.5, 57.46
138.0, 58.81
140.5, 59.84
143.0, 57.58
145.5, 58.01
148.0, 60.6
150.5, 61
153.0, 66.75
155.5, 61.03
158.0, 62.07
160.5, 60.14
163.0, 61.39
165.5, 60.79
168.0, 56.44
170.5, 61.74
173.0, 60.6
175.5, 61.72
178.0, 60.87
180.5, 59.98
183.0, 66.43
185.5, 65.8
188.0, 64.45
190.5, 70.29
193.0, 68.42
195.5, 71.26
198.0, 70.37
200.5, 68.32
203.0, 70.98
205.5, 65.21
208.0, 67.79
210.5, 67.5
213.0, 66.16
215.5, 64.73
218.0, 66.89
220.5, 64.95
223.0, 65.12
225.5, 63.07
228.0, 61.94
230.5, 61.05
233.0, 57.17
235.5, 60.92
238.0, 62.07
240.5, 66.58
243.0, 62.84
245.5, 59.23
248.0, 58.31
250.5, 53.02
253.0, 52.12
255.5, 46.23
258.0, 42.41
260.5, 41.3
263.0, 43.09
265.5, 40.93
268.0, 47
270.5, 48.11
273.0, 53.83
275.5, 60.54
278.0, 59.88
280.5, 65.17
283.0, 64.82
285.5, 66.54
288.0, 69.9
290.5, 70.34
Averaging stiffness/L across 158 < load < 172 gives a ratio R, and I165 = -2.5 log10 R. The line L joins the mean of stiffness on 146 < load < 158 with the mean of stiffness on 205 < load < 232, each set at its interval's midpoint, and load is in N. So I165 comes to 0.041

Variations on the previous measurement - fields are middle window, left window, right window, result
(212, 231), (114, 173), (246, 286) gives -0.171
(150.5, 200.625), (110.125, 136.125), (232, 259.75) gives -0.137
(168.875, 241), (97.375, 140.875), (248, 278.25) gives -0.245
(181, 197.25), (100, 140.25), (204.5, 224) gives -0.069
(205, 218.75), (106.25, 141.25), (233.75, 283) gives -0.206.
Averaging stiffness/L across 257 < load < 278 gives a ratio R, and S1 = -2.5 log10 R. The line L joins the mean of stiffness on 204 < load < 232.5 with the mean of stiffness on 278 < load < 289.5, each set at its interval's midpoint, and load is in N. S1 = 0.34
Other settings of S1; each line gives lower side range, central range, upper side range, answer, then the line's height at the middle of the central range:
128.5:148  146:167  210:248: -0.03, 59.7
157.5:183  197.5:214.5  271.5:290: -0.11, 61.5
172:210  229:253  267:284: 0.02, 60.8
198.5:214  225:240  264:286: 0.04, 63.2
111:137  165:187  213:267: -0.09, 56.7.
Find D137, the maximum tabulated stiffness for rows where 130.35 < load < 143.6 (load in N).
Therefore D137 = 60.99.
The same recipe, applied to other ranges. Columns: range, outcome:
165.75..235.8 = 71.26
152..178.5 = 66.75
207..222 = 67.79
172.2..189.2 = 66.43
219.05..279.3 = 66.58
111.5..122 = 60.57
